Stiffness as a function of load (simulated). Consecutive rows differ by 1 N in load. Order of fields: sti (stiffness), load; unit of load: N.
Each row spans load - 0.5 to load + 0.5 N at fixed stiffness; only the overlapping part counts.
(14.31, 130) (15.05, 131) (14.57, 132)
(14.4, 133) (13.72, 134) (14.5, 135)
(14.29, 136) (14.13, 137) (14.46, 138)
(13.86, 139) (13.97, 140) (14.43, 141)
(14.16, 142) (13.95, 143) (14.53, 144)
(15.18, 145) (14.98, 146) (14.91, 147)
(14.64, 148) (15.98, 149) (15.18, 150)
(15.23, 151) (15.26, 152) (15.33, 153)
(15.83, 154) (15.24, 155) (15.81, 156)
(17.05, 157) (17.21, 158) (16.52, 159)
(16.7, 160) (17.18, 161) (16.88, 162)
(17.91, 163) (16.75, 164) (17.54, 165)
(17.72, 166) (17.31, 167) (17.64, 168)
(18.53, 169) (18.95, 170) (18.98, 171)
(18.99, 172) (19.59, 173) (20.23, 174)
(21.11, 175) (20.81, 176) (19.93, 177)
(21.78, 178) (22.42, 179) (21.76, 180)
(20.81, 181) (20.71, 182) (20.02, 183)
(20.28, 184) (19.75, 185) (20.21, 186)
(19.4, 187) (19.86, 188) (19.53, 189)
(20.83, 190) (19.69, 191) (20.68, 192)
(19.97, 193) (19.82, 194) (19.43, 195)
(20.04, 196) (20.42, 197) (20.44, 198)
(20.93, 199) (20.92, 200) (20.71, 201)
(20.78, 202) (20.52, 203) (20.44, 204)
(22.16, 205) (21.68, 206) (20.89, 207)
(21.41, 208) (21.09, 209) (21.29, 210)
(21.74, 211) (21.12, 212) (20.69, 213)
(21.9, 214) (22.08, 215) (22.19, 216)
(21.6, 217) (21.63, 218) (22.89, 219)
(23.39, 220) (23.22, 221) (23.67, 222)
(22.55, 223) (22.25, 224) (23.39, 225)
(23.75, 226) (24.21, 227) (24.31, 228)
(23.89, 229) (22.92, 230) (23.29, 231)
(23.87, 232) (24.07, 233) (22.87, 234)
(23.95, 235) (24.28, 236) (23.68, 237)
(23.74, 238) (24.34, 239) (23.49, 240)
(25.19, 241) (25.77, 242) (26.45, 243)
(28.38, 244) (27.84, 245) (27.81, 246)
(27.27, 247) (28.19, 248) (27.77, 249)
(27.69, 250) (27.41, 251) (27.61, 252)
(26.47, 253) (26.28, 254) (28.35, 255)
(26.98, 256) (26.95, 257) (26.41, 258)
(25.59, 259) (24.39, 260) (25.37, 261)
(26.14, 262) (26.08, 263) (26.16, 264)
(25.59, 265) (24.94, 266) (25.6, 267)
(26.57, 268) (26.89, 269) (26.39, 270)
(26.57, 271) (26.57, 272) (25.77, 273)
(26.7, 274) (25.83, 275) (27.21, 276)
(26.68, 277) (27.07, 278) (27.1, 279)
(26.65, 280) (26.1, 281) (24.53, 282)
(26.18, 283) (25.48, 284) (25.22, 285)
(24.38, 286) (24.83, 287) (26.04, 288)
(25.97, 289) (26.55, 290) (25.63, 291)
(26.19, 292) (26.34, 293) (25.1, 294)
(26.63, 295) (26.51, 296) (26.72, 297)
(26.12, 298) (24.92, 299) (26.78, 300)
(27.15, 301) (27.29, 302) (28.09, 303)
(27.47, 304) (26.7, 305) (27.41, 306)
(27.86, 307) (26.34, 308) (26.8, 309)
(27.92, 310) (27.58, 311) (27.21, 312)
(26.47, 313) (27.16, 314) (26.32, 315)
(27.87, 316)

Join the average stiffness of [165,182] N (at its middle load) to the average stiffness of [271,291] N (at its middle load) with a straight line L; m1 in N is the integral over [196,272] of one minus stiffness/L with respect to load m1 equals -2.5 N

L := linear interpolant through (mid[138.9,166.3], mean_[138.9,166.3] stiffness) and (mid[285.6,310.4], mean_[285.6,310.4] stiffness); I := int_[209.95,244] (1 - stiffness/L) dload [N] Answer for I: -3.4 N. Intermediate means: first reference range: 15.7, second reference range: 26.5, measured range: 23.3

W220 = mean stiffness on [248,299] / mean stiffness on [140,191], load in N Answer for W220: 1.47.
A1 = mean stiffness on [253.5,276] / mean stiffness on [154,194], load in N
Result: 1.38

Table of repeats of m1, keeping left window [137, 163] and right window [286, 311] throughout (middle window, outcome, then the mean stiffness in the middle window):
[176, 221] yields -4.5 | 20.9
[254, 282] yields -2.4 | 26.3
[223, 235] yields -1.2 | 23.5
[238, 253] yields -2.7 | 26.7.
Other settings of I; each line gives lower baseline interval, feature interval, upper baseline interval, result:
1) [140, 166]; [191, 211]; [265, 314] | -1.2 N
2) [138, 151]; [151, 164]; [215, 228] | -0.3 N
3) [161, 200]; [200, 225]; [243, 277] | 0.8 N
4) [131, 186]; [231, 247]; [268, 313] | -1.6 N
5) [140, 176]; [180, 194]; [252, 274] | -0.6 N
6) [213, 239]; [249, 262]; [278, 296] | -1.2 N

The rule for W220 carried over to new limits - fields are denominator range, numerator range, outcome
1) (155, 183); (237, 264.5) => 1.41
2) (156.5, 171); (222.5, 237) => 1.35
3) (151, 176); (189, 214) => 1.18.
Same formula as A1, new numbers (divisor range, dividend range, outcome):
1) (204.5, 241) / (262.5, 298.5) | 1.14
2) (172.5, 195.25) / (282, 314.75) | 1.30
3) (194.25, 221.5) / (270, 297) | 1.22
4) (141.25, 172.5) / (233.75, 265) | 1.59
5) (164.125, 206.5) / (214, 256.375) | 1.23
